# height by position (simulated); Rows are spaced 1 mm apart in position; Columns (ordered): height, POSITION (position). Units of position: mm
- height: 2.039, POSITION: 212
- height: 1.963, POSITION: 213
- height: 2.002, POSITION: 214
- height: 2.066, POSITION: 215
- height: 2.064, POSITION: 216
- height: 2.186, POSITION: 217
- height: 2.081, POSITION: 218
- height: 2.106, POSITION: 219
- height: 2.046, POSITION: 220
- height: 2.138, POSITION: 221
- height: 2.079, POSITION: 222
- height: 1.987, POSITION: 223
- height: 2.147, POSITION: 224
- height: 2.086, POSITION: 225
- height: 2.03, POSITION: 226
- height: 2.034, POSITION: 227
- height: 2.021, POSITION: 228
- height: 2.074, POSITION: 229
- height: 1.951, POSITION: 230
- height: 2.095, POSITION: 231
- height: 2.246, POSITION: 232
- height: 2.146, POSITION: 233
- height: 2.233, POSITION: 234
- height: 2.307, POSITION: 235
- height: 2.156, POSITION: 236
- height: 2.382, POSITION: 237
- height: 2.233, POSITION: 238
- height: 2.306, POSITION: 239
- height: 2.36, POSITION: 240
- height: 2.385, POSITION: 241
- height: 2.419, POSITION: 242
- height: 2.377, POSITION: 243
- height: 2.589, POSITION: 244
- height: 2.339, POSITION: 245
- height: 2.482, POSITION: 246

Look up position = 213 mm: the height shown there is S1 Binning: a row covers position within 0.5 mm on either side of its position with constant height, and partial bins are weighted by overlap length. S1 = 1.963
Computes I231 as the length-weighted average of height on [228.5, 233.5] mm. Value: 2.1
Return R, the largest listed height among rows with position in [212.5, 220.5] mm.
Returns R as 2.186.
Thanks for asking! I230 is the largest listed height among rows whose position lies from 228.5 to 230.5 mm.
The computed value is 2.074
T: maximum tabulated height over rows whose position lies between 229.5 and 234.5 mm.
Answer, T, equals 2.246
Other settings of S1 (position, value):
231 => 2.095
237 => 2.382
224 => 2.147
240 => 2.36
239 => 2.306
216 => 2.064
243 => 2.377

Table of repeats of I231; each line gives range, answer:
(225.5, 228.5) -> 2.03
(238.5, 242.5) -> 2.37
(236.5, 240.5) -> 2.32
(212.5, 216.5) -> 2.02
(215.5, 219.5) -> 2.11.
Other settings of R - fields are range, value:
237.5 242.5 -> 2.419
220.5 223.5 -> 2.138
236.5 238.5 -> 2.382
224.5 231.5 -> 2.095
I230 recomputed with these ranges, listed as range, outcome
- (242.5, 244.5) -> 2.589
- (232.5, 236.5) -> 2.307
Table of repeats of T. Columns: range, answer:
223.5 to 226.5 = 2.147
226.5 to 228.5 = 2.034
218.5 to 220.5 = 2.106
